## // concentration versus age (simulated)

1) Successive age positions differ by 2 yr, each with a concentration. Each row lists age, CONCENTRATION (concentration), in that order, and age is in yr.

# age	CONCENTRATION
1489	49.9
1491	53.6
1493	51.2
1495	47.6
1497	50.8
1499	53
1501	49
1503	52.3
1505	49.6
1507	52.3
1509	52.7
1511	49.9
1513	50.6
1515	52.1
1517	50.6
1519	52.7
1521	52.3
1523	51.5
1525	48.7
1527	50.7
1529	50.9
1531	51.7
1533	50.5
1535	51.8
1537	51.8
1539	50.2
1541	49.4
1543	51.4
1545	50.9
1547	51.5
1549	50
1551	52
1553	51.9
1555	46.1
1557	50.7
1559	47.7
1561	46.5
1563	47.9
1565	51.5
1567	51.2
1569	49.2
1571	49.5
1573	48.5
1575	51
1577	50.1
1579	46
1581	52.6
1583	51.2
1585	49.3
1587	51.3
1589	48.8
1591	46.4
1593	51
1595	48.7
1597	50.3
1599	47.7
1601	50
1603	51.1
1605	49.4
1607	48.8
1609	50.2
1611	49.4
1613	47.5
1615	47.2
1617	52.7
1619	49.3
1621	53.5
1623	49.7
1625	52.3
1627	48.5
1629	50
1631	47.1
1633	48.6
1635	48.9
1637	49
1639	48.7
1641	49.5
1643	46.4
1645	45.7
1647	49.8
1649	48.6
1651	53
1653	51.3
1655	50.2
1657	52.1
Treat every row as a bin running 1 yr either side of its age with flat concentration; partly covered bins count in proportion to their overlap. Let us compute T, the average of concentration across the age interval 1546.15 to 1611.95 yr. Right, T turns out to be 49.6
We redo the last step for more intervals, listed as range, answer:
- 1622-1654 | 49.2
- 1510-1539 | 51.1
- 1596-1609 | 49.6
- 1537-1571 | 49.9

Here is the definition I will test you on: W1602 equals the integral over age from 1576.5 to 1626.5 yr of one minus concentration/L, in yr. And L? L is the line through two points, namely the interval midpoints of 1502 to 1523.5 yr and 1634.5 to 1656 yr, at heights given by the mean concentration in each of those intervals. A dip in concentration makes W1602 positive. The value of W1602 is 0.2 yr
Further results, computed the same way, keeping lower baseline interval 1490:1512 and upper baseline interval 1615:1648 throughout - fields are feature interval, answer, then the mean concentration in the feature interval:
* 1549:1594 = 0.5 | 49.6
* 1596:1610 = 0.0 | 49.6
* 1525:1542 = 0.0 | 50.7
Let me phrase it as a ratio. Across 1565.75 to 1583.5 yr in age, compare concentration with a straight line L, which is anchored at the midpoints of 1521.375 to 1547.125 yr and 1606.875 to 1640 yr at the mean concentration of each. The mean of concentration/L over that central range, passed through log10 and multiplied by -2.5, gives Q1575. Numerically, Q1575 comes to 0.007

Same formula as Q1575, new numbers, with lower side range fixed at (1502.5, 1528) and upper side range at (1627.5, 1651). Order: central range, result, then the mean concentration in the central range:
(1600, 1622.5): -0.016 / 49.9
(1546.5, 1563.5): 0.022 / 49.3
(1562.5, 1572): 0.003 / 50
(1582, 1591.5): 0.003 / 49.6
